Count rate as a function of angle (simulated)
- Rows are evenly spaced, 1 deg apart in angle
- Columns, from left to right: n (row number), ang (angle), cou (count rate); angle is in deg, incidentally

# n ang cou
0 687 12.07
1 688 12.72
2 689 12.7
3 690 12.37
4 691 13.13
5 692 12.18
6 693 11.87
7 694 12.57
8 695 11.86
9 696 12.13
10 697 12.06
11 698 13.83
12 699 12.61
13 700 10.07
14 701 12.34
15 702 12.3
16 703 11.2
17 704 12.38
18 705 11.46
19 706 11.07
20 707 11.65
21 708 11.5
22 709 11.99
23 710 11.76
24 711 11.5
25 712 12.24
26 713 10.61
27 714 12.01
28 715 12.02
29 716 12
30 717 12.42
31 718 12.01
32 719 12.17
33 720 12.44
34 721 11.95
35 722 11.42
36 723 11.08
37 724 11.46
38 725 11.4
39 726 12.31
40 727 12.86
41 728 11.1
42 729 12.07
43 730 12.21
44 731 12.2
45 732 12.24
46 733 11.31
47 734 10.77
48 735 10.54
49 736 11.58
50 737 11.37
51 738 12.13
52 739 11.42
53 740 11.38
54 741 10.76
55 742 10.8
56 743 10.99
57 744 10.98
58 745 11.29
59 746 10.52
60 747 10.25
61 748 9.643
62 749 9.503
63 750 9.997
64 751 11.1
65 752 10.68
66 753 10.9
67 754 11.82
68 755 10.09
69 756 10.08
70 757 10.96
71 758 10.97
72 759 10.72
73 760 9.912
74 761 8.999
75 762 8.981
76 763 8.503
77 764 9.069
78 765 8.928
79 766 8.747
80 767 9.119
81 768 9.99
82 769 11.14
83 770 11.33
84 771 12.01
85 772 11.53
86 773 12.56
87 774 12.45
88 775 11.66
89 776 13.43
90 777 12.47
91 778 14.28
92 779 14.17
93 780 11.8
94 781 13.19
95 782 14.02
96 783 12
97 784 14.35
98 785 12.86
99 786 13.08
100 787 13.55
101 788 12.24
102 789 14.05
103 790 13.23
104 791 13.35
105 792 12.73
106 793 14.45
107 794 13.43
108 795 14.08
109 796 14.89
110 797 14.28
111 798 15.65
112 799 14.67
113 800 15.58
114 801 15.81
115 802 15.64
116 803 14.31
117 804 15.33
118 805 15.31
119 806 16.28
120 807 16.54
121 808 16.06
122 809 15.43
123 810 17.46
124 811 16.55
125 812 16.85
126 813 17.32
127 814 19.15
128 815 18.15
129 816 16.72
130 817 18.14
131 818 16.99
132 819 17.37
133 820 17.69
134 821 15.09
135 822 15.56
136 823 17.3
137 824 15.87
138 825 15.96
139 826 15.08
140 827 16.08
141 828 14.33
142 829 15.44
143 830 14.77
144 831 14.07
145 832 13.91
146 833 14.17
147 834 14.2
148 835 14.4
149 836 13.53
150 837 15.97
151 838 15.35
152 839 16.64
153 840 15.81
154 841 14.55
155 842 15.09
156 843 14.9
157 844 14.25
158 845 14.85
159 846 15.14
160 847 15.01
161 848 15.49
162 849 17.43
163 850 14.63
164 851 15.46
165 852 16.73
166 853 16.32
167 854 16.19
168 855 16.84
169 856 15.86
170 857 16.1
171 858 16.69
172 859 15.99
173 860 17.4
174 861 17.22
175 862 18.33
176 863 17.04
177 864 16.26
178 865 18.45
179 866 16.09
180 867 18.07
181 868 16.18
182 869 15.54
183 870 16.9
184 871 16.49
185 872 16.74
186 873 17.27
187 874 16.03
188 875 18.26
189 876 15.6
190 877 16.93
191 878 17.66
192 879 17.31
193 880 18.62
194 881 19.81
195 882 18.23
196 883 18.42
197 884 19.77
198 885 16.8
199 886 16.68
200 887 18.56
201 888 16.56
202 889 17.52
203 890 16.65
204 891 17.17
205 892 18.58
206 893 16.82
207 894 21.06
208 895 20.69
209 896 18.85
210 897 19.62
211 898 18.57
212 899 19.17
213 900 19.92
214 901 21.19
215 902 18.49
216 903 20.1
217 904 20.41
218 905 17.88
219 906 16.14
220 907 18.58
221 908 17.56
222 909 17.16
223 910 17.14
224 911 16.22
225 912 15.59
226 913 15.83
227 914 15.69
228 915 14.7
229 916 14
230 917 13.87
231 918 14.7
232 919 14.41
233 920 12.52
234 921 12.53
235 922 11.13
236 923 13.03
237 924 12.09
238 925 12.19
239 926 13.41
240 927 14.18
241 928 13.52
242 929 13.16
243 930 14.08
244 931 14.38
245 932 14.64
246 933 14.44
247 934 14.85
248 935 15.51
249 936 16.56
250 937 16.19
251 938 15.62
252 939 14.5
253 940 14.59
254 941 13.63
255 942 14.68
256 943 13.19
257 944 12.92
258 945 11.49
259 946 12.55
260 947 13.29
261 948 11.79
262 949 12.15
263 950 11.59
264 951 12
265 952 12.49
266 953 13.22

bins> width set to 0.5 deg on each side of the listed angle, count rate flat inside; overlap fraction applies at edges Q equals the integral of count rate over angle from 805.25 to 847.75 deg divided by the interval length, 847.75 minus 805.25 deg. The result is 15.8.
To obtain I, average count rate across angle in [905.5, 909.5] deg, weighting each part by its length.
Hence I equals 17.4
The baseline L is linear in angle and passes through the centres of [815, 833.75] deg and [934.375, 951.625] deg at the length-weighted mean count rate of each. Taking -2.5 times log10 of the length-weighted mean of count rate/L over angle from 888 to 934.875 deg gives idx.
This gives -0.14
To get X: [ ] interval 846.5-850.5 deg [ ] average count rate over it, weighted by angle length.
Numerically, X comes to 15.6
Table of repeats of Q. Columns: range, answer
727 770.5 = 10.7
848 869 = 16.6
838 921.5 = 16.9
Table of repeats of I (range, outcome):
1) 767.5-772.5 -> 11.2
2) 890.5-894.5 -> 18.4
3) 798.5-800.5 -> 15.1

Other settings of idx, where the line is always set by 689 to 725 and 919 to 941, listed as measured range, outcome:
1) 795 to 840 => -0.217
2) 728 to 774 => 0.150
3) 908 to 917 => -0.146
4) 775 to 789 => -0.046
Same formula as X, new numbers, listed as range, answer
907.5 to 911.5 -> 17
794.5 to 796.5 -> 14.5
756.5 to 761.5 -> 10.3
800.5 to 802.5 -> 15.7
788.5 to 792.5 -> 13.3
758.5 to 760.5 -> 10.3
